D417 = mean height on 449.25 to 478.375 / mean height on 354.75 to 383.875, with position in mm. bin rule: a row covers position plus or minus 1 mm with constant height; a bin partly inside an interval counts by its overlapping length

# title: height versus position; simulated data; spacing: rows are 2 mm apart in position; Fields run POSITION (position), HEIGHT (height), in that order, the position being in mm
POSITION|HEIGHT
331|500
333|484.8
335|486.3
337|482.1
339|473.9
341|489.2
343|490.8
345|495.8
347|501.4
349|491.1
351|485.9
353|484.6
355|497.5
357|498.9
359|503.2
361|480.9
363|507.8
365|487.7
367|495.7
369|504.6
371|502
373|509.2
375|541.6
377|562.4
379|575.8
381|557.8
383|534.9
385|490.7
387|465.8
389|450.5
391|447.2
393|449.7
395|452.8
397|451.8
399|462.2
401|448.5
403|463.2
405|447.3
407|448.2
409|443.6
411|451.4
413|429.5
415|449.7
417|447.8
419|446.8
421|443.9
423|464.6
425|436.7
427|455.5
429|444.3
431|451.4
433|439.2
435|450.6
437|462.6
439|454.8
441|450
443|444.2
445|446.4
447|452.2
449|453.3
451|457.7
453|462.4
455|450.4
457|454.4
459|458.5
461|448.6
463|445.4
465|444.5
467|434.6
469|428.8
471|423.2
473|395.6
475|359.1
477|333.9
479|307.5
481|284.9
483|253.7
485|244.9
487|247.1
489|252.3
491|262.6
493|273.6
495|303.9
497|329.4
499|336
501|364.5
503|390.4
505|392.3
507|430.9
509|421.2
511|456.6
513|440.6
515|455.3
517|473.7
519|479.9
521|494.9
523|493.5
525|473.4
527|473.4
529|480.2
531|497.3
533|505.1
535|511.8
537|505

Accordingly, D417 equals 0.83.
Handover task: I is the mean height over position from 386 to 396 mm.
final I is 453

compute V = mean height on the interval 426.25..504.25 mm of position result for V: 391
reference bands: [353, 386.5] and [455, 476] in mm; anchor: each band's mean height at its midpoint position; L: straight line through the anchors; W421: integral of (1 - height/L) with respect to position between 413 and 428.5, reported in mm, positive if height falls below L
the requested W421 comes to 0.7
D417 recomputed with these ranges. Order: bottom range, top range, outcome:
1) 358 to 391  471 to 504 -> 0.61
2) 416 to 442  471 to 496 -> 0.66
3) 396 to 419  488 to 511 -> 0.77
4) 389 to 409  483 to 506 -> 0.68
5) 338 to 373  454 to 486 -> 0.78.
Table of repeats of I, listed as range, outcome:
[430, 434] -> 445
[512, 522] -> 469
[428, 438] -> 450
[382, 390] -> 485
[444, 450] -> 451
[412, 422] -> 444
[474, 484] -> 308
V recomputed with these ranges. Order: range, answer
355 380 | 513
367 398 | 500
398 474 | 447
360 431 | 475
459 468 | 445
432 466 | 451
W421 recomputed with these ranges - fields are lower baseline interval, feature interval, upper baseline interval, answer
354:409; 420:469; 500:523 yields 1.59 mm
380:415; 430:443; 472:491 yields -2.20 mm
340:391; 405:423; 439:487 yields 0.29 mm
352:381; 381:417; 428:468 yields 2.01 mm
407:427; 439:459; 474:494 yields -4.65 mm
